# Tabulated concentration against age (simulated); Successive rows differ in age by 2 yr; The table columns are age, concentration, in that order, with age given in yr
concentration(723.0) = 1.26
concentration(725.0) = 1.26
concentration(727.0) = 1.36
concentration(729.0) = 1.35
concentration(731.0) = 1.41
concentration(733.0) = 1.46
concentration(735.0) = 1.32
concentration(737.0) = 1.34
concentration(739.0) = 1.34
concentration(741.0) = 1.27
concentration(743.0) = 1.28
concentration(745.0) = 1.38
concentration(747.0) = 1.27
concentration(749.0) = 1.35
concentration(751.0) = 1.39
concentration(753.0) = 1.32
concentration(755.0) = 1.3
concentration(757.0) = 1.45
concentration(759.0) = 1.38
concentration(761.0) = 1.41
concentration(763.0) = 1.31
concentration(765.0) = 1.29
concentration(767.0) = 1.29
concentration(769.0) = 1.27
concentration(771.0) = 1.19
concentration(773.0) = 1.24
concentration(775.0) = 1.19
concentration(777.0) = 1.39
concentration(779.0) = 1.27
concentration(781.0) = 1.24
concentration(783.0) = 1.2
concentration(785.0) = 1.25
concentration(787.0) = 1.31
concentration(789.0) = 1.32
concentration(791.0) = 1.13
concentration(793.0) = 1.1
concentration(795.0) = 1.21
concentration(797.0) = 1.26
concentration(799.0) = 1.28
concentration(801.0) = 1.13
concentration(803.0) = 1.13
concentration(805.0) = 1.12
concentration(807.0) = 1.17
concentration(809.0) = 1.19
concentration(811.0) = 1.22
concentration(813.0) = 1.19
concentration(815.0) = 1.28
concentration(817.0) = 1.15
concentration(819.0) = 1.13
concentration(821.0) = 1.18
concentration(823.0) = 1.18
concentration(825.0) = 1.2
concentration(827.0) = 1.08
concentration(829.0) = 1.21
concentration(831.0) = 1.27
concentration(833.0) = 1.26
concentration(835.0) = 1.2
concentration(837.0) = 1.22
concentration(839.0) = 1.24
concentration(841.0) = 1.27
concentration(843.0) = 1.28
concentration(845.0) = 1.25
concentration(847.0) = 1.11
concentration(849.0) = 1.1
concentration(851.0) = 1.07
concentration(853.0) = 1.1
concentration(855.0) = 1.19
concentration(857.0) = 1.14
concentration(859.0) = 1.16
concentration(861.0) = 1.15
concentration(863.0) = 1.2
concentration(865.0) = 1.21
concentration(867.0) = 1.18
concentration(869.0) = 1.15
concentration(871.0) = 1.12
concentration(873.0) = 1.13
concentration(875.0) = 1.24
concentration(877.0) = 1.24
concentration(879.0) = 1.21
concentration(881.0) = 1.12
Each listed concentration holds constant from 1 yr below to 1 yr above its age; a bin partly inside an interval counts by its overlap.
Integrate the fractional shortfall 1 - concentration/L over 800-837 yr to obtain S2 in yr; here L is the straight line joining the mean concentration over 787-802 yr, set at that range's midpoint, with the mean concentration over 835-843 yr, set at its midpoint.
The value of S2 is 1.34 yr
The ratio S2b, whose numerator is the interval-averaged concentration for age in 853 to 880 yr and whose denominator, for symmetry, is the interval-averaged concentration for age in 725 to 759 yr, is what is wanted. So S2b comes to 0.9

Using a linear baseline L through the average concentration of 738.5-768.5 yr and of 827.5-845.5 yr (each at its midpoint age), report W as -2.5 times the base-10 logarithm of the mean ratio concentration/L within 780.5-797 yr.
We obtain 0.06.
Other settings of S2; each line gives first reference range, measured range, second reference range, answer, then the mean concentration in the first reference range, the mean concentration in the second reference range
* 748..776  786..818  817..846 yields 1.39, 1.31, 1.21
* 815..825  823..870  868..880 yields -0.22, 1.18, 1.18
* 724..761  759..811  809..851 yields 1.52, 1.35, 1.2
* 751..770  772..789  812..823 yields 0.26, 1.34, 1.19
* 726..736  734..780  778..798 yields -0.14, 1.38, 1.23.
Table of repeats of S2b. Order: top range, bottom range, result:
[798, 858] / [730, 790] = 0.90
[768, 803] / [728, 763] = 0.91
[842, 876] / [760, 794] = 0.92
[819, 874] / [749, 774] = 0.89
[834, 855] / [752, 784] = 0.91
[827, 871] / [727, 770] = 0.88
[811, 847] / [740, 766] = 0.90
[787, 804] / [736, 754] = 0.91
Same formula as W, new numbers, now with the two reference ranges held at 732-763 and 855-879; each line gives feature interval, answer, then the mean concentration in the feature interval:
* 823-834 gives 0.027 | 1.2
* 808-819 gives 0.049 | 1.2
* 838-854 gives 0.027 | 1.18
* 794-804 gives 0.064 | 1.2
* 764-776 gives 0.061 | 1.24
